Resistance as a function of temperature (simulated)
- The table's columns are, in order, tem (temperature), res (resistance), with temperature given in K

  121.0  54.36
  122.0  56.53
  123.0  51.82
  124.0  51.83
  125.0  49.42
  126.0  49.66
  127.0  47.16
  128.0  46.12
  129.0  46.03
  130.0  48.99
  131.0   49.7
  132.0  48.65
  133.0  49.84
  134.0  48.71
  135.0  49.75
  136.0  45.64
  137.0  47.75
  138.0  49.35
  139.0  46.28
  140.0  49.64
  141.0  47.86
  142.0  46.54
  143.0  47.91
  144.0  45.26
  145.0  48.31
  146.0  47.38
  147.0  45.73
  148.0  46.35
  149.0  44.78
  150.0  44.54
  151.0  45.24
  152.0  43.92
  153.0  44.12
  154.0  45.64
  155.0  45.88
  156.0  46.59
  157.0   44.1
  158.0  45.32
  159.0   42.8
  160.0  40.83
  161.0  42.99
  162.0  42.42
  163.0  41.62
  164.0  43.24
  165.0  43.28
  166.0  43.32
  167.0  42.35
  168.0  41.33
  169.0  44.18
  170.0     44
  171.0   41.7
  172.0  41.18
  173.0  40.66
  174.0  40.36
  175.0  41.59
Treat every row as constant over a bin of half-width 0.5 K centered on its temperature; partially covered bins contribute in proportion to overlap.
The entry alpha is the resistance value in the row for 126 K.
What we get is 49.66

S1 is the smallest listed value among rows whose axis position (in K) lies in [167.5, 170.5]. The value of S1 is 41.33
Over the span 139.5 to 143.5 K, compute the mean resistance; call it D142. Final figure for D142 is 48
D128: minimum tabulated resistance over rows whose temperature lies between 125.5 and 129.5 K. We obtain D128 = 46.03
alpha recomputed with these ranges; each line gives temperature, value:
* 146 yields 47.38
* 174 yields 40.36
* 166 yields 43.32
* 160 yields 40.83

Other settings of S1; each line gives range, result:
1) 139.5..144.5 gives 45.26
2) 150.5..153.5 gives 43.92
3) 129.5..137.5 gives 45.64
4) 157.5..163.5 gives 40.83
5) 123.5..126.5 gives 49.42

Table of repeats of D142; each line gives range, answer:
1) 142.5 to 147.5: 46.9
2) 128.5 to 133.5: 48.6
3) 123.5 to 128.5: 48.8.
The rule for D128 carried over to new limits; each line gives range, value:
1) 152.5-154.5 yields 44.12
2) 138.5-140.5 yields 46.28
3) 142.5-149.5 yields 44.78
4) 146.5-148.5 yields 45.73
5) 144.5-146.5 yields 47.38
